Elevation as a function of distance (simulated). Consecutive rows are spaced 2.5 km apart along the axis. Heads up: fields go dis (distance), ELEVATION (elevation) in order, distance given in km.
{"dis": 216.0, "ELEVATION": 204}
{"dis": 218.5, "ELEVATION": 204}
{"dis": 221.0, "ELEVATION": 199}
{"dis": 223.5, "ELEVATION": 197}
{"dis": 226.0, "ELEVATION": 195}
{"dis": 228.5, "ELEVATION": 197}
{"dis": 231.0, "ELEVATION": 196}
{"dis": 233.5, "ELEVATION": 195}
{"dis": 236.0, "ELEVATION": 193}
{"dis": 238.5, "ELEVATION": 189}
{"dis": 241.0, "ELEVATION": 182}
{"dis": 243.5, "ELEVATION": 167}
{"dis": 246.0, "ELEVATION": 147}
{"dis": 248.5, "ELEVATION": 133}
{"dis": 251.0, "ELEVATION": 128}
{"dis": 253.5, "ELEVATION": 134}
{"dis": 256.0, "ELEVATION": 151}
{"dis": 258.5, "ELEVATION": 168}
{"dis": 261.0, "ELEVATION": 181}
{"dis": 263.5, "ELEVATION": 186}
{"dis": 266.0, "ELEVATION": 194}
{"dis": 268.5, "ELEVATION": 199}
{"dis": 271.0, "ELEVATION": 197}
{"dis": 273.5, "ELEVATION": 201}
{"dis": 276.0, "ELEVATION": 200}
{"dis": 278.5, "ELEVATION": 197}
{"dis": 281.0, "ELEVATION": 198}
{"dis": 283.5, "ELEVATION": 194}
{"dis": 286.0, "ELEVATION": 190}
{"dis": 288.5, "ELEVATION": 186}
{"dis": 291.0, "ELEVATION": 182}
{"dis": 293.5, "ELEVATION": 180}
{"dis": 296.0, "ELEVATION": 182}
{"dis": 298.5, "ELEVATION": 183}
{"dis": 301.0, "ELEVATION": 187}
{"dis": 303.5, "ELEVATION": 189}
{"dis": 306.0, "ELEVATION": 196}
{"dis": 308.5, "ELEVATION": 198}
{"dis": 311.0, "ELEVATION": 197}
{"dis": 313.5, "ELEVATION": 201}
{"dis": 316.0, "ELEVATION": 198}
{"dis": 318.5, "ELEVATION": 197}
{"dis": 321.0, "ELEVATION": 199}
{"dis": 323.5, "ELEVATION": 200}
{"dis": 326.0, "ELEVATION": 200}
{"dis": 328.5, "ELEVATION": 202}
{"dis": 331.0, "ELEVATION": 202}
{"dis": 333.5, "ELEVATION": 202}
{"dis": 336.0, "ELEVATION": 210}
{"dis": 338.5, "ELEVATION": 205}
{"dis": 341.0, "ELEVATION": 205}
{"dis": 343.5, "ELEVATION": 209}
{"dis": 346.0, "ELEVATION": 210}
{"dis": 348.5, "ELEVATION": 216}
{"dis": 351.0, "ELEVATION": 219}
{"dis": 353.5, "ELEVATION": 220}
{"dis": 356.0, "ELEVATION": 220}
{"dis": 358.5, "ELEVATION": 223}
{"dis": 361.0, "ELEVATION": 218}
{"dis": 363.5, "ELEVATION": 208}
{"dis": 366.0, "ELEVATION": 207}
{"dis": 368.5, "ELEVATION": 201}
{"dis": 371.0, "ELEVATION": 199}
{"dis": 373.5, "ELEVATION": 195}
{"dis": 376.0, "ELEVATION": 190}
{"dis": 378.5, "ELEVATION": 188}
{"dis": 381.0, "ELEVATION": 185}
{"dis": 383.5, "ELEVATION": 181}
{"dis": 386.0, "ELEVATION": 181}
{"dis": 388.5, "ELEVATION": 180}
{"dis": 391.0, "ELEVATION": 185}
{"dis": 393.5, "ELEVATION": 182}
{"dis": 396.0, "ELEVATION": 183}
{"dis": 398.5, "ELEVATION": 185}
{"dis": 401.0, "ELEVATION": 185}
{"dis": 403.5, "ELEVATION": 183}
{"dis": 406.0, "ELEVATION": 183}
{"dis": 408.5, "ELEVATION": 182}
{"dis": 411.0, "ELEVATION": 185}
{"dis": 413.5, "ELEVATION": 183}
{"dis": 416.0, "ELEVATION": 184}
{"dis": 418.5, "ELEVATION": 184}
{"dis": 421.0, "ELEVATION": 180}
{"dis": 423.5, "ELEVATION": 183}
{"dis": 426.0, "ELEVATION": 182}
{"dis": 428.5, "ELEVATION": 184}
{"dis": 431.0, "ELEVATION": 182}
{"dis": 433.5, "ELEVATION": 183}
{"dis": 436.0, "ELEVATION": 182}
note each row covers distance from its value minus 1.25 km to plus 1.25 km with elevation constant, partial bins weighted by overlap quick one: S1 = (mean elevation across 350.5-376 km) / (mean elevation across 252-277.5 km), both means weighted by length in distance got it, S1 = 1.2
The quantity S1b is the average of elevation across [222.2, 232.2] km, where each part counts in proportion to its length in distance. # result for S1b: 196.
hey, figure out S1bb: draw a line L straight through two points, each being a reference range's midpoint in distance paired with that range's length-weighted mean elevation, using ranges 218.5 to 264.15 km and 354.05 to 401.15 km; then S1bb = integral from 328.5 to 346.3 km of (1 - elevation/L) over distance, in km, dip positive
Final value -1.5 km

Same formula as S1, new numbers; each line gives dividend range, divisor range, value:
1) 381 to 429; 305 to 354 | 0.90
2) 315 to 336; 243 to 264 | 1.31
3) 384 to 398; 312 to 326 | 0.92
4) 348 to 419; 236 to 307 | 1.08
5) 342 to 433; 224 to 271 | 1.10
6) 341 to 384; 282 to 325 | 1.07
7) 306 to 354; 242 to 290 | 1.16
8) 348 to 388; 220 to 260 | 1.17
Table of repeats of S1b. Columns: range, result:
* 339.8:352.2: 212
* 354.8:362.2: 220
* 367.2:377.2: 196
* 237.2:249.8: 164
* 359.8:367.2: 211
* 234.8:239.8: 191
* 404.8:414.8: 183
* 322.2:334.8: 201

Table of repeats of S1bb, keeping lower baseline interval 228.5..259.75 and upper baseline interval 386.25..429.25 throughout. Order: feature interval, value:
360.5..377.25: -2.13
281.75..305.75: -2.10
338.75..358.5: -4.14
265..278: -2.22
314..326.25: -1.73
